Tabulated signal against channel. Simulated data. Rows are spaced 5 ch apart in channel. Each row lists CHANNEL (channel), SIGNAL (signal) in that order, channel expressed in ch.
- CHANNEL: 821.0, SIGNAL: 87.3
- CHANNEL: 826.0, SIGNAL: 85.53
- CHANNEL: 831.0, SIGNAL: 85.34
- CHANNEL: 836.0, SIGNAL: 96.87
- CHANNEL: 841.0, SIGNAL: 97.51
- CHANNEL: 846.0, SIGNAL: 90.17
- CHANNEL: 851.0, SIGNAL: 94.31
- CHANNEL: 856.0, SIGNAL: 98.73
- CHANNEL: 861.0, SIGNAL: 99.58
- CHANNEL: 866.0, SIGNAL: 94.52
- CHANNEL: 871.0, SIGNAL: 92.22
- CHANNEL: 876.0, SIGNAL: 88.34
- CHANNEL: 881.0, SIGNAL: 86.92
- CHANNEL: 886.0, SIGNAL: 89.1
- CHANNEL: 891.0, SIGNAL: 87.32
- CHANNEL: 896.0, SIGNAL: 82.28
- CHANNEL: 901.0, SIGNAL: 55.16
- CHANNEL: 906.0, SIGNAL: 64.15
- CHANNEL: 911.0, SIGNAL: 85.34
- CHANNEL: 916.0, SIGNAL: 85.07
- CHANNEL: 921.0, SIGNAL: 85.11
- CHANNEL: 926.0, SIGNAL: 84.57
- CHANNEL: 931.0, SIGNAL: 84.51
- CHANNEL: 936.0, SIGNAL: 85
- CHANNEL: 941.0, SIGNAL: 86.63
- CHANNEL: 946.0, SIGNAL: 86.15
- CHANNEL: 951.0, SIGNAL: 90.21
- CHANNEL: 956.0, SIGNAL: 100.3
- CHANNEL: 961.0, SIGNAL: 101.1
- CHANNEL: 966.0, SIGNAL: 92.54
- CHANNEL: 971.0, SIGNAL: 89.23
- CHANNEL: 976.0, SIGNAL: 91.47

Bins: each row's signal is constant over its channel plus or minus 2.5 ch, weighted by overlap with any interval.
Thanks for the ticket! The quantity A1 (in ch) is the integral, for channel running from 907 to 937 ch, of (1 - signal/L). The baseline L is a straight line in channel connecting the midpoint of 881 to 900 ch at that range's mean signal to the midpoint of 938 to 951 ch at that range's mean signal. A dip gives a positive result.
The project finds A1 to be 0.6 ch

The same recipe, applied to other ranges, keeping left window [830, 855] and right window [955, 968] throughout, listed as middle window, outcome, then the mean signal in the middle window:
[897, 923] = 5.7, 75.2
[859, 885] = 0.7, 92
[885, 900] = 2.0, 82.8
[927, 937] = 1.3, 84.7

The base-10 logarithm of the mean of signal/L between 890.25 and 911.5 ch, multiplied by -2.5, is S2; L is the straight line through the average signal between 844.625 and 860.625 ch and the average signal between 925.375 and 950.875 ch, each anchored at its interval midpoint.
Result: 0.23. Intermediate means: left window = 95.4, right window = 85.9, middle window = 72.8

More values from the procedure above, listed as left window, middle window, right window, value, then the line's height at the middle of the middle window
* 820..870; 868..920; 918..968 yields 0.12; 91.3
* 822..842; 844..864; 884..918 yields -0.11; 86.6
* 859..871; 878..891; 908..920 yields 0.04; 91.3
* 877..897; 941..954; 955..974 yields 0.06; 93.5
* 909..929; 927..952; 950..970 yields 0.05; 90.5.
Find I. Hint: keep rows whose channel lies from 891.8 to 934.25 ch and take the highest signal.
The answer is 85.34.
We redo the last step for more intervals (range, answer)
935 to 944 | 86.63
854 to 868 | 99.58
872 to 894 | 89.1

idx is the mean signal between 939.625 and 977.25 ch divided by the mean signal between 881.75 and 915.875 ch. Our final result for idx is 1.2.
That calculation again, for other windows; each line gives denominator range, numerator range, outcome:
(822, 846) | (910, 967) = 0.98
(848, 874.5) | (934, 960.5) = 0.95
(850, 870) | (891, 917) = 0.78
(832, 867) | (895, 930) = 0.81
